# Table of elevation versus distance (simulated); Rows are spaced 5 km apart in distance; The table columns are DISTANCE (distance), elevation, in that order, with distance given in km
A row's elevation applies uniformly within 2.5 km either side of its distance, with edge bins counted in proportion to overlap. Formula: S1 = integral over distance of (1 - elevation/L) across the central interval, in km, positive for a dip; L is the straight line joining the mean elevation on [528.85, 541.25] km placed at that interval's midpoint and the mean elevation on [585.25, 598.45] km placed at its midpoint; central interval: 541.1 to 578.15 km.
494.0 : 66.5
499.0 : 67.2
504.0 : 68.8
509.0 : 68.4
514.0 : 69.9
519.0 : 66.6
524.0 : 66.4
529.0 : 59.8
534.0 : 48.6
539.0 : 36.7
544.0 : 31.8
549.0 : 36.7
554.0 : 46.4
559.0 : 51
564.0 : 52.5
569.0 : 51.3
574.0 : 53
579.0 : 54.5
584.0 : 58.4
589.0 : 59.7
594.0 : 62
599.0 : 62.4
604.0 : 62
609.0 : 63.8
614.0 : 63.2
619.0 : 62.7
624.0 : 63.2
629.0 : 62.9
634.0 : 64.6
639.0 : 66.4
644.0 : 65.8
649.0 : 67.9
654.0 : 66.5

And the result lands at 4.6 km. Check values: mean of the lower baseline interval 46.4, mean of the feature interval 46.4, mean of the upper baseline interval 60.8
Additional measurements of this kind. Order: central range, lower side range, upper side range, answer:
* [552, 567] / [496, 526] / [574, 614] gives 3.12 km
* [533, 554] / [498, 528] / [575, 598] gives 8.27 km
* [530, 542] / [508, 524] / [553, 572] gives 3.25 km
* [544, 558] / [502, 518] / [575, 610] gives 5.12 km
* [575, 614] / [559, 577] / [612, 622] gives -1.54 km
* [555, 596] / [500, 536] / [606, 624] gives 5.66 km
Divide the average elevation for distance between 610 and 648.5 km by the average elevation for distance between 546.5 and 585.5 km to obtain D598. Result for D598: 1.3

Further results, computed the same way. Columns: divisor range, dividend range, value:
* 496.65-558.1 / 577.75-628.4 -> 1.11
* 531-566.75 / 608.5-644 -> 1.46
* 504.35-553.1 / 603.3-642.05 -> 1.17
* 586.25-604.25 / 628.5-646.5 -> 1.06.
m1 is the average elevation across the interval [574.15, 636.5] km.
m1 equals 61.3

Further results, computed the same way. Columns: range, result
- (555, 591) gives 53.9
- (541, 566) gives 43.4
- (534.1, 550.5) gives 36.9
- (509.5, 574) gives 52.1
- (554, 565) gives 50.4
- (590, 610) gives 62.2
